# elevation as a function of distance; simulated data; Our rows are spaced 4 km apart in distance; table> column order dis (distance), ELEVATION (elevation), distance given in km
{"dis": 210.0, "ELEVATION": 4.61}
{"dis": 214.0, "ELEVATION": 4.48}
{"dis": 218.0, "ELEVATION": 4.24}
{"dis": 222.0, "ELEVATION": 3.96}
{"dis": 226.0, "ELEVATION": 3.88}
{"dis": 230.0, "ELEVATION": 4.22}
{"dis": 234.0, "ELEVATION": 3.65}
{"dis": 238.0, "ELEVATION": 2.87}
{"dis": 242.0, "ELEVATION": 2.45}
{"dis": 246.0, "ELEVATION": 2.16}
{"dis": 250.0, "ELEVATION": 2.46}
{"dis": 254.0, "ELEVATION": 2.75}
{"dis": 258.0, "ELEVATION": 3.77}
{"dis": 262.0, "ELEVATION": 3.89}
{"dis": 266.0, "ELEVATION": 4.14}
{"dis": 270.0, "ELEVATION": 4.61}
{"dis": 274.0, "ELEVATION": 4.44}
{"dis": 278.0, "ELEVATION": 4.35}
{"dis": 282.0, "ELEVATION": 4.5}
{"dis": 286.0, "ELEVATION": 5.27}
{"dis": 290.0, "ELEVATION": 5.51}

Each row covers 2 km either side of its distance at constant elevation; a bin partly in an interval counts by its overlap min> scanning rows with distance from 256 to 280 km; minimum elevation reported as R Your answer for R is 3.77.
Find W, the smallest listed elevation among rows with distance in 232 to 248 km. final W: 2.16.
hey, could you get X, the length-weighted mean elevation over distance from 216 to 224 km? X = 4.1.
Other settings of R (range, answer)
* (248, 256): 2.46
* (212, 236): 3.65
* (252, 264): 2.75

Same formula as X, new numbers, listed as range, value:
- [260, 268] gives 4.01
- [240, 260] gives 2.72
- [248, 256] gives 2.6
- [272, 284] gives 4.43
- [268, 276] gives 4.53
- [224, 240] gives 3.65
